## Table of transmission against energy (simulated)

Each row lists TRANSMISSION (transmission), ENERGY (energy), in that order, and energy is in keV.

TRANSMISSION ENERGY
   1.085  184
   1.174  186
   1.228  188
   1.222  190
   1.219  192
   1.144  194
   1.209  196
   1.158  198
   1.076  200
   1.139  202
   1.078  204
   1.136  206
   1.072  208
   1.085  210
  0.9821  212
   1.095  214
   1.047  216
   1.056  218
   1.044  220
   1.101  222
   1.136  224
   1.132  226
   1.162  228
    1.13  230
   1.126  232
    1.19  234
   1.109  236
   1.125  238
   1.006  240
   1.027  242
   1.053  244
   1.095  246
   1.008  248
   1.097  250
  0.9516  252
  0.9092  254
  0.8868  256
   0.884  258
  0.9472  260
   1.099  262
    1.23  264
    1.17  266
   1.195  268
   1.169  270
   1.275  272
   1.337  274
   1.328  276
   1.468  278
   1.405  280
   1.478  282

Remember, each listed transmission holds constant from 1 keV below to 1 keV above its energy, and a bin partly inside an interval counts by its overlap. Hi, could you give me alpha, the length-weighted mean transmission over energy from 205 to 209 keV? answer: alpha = 1.1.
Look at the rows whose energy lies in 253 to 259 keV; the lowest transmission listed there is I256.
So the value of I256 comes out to 0.884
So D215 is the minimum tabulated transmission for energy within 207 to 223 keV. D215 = 0.9821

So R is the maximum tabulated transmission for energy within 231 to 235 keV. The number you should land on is 1.19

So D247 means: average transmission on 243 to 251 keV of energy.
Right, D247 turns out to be 1.06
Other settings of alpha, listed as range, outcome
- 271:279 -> 1.35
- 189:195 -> 1.2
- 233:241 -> 1.11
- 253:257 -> 0.898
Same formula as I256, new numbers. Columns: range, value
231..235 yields 1.126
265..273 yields 1.169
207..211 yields 1.072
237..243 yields 1.006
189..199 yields 1.144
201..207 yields 1.078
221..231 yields 1.101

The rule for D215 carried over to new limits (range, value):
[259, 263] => 0.9472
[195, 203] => 1.076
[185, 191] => 1.174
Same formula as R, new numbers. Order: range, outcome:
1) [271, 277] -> 1.337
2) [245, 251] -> 1.097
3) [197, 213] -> 1.158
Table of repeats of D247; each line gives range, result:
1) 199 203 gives 1.11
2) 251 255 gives 0.93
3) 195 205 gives 1.13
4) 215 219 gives 1.05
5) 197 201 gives 1.12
